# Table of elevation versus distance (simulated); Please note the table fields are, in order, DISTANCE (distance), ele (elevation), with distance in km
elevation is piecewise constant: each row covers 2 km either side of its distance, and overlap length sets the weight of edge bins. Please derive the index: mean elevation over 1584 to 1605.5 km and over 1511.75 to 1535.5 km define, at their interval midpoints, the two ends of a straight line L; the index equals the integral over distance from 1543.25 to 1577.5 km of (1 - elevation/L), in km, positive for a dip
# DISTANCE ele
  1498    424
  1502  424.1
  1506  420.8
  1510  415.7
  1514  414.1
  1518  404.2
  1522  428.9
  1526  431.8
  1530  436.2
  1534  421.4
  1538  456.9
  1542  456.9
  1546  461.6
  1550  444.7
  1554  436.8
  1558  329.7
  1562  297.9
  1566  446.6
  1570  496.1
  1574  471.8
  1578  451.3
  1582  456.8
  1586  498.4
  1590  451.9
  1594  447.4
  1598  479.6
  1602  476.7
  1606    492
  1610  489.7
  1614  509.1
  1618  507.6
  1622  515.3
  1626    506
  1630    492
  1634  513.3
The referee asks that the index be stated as 1.8 km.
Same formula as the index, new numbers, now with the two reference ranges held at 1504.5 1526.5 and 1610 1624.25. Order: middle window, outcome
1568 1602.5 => 0.7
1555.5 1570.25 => 2.5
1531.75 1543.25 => -0.2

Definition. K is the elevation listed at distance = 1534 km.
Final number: 421.4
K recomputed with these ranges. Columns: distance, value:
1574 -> 471.8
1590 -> 451.9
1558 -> 329.7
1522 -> 428.9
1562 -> 297.9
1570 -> 496.1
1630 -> 492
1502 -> 424.1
